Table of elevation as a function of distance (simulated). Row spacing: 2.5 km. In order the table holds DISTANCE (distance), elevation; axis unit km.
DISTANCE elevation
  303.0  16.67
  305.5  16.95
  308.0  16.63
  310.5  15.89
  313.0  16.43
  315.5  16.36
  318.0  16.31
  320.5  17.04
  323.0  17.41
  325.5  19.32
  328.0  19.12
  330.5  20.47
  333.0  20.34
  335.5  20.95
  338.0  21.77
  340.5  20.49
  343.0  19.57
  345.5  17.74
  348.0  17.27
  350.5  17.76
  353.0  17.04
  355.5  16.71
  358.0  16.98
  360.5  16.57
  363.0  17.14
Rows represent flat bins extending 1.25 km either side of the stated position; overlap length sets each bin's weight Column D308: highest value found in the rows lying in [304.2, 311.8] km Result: 16.95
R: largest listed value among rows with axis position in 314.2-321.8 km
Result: 17.04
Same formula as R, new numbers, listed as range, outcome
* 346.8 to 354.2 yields 17.76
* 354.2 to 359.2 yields 16.98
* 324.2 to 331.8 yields 20.47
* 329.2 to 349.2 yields 21.77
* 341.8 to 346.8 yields 19.57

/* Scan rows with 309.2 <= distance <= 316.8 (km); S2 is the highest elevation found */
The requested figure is 16.43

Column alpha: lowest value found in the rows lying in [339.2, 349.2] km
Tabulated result 17.27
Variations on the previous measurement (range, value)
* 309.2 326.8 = 15.89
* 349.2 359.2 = 16.71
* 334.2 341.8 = 20.49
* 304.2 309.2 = 16.63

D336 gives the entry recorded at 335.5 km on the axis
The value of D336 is 20.95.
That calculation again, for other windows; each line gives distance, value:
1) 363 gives 17.14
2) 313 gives 16.43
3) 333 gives 20.34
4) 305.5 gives 16.95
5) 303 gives 16.67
